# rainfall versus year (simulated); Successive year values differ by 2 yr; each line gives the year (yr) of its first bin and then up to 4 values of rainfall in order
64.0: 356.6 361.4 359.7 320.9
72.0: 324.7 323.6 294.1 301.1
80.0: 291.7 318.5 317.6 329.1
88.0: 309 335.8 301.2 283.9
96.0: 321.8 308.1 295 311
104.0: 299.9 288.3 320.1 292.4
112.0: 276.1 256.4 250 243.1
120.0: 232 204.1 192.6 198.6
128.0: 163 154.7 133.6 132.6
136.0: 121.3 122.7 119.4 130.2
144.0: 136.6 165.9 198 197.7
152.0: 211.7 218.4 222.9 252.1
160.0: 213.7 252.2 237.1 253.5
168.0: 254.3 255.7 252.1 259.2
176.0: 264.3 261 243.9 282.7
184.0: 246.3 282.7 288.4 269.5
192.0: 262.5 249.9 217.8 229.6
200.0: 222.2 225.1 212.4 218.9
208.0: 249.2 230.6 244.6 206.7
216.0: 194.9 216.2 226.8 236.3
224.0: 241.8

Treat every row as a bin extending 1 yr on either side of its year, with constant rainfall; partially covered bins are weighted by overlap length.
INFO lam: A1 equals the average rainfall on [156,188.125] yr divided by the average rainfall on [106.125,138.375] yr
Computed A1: 1.21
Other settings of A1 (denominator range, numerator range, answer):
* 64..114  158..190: 0.82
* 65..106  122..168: 0.59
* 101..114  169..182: 0.88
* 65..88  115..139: 0.56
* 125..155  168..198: 1.61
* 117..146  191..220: 1.39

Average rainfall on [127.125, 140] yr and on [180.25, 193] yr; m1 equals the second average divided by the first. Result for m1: 1.98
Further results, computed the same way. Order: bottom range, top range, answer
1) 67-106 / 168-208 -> 0.80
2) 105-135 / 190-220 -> 1.03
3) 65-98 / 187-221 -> 0.73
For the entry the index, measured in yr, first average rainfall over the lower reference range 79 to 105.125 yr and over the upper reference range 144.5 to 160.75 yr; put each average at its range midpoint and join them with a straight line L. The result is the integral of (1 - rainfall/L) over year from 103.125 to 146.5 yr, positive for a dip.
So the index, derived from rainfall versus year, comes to 9.63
